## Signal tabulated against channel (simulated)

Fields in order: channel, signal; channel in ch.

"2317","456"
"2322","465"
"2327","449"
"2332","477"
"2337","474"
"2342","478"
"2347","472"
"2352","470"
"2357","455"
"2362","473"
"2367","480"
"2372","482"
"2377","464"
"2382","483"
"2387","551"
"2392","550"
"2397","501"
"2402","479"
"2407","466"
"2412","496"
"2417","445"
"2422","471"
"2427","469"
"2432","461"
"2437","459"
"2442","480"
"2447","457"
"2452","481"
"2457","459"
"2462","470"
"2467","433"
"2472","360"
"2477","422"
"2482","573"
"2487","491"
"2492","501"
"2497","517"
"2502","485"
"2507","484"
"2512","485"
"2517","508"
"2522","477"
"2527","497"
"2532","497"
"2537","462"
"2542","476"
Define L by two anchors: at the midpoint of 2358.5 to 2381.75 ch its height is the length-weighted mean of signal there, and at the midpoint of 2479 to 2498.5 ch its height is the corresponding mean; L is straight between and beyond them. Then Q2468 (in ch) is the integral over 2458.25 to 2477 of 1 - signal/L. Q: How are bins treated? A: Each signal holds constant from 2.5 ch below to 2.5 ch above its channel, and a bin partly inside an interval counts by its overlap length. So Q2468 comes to 3.2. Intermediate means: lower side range 475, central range 424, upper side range 518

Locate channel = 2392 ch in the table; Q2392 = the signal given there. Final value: 550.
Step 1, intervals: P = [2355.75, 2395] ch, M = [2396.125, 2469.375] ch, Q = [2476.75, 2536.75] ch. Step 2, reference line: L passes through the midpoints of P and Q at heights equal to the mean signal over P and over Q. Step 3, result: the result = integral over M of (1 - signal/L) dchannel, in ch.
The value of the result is 3.98 ch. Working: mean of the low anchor 494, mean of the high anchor 496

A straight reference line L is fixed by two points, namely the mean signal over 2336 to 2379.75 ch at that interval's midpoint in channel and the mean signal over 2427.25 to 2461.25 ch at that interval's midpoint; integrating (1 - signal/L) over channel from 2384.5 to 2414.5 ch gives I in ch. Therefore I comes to -2.4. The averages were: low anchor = 472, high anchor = 467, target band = 507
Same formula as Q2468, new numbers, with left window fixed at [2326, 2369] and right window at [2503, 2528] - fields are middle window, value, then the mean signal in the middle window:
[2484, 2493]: -0.2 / 499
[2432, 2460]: 0.9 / 467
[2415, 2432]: 0.6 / 462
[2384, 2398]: -1.8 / 536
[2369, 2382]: 0.0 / 475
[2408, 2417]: 0.0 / 477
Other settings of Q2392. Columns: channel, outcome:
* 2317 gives 456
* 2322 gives 465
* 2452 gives 481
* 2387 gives 551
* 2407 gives 466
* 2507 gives 484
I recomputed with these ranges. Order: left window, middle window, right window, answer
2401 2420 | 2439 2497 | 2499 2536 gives 1.54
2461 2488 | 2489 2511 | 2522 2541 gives -1.30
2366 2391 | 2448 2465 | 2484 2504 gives 1.07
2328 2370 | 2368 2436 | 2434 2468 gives -2.55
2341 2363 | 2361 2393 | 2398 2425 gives -1.75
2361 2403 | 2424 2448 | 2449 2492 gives 0.54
